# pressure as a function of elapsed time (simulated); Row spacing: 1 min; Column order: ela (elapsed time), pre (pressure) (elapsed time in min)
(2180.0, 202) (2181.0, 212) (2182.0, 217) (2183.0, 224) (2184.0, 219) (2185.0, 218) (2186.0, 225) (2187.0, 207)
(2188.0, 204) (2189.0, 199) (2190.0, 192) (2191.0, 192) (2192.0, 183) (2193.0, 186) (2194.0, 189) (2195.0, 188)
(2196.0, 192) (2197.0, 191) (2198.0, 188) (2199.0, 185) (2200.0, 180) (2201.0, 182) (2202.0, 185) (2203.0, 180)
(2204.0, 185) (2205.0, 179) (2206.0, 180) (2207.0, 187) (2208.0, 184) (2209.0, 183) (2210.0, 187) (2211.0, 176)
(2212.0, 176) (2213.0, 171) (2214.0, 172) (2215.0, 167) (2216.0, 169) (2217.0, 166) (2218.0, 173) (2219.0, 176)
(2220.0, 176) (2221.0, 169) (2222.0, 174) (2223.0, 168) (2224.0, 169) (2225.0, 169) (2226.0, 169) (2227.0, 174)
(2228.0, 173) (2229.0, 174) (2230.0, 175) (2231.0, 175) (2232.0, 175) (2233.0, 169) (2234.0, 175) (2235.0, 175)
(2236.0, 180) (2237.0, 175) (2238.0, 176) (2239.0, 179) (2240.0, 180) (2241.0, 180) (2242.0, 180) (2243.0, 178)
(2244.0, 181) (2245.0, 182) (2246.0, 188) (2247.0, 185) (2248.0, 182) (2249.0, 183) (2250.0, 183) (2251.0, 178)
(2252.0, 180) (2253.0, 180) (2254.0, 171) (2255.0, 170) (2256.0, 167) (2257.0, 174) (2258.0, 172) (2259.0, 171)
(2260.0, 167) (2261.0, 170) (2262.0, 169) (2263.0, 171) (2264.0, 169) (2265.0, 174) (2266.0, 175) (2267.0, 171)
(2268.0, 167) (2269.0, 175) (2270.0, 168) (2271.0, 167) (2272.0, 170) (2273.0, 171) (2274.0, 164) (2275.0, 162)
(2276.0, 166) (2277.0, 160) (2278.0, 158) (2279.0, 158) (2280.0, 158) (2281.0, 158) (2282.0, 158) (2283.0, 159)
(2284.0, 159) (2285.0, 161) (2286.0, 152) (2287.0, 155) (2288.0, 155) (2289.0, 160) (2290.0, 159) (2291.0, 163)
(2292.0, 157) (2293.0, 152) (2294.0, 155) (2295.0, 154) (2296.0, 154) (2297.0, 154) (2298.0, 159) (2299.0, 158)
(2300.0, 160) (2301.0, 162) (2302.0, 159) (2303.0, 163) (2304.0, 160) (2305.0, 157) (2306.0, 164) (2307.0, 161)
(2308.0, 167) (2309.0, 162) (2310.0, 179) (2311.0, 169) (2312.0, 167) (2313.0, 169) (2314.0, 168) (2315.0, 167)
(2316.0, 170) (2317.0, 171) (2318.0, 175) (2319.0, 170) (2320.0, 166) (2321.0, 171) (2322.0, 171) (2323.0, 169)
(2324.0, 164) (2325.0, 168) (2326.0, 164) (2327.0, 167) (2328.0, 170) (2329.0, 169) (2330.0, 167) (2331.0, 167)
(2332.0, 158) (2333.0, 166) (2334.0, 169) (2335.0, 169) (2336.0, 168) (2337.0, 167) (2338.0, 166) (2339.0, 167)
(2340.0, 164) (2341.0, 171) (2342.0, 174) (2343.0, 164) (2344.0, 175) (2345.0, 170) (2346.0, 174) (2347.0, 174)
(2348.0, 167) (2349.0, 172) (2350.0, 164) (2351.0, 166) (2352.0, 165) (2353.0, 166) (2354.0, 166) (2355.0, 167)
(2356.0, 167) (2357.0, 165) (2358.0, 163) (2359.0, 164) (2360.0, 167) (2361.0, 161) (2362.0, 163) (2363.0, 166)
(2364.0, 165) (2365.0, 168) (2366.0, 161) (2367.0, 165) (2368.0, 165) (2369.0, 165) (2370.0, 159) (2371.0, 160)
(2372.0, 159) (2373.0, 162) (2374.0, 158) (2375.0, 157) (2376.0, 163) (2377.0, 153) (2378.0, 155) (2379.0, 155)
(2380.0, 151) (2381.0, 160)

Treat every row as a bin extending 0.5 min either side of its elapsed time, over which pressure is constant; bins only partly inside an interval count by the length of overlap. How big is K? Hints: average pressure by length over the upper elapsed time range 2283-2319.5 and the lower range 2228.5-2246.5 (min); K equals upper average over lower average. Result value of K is 0.91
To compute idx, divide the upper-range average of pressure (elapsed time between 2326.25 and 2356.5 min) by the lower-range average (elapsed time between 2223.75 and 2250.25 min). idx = 0.95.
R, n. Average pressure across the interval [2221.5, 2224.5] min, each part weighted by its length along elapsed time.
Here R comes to 170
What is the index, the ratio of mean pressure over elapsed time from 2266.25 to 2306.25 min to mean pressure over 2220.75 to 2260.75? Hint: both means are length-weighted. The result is 0.91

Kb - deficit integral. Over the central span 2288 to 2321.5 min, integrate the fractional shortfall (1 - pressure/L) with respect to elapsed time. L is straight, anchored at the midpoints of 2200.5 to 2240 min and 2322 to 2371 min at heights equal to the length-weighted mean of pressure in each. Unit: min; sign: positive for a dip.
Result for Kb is 1.3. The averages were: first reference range 176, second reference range 167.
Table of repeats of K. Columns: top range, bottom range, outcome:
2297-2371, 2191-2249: 0.93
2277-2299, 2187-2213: 0.84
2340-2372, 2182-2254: 0.91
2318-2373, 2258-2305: 1.03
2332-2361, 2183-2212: 0.88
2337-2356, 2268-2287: 1.04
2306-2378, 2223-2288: 0.97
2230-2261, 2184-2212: 0.93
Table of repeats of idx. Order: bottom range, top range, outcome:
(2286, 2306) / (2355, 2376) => 1.03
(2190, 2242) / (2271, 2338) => 0.92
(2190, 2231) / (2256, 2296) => 0.92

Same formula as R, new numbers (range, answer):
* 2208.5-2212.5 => 180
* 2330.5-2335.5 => 166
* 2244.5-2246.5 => 185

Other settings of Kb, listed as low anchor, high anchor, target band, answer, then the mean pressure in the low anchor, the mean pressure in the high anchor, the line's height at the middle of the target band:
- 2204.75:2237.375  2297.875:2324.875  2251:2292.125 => 0.9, 175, 166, 170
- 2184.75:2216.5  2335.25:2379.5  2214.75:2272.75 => 2.1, 187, 165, 181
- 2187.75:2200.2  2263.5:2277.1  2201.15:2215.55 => 0.5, 190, 169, 186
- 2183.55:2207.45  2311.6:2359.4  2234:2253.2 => 0.4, 192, 168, 184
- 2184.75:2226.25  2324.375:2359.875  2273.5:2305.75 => 2.8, 183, 167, 173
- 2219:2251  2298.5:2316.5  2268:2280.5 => 0.4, 176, 165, 170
